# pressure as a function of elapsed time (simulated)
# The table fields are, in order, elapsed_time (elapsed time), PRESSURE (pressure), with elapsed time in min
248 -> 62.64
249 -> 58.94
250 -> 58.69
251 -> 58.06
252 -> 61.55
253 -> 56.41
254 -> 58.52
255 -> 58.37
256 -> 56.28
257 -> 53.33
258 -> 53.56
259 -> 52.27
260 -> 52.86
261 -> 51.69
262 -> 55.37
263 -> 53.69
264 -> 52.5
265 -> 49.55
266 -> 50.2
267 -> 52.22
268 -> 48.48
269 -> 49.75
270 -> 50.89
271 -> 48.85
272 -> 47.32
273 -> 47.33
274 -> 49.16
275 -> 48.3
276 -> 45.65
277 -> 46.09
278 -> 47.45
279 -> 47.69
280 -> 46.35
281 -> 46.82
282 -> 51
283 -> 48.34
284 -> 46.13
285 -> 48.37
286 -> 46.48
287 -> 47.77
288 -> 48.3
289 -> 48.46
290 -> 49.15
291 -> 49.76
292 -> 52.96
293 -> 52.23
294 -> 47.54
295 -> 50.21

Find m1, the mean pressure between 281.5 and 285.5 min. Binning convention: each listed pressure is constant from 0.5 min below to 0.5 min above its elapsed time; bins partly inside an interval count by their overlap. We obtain 48.5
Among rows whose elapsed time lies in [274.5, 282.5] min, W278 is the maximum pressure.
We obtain 51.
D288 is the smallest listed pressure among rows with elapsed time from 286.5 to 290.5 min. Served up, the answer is 47.77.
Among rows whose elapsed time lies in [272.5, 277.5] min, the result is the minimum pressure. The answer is 45.65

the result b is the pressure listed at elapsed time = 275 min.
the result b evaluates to 48.3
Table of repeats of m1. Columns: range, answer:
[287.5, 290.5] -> 48.6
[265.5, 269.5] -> 50.2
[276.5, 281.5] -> 46.9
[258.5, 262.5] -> 53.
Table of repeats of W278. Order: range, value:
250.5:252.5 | 61.55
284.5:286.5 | 48.37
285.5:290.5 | 49.15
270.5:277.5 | 49.16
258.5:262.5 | 55.37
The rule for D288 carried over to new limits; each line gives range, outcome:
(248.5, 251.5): 58.06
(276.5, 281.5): 46.09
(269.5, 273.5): 47.32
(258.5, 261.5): 51.69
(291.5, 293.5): 52.23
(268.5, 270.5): 49.75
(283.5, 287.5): 46.13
